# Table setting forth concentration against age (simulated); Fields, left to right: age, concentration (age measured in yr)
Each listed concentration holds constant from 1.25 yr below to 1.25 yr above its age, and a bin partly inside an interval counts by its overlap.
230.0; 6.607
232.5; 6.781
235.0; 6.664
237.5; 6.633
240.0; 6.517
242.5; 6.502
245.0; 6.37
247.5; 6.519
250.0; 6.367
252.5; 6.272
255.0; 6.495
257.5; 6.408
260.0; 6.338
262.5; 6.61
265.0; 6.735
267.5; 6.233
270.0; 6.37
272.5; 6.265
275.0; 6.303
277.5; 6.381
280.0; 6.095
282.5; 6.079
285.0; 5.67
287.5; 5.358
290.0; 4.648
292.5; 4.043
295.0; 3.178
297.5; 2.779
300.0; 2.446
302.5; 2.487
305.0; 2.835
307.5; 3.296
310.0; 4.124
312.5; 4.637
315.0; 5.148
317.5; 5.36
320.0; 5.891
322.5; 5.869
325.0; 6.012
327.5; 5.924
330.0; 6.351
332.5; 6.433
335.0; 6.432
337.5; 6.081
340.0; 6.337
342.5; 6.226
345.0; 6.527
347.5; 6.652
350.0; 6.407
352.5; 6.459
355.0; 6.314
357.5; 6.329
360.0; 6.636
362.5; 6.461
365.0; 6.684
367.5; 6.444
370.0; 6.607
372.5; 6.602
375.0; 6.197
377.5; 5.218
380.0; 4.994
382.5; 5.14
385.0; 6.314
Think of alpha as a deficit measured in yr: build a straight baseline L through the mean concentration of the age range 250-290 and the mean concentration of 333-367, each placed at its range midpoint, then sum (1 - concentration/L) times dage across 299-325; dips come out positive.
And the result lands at 8.3 yr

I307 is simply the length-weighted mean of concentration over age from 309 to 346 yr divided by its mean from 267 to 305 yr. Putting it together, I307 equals 1.2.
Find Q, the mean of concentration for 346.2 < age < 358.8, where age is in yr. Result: 6.43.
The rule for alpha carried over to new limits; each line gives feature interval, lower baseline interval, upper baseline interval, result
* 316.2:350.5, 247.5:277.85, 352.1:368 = 1.5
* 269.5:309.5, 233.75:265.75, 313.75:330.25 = 10.0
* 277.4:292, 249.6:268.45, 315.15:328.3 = 1.4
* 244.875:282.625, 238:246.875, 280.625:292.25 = -2.9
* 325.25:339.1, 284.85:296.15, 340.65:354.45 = -0.7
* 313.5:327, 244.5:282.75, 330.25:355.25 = 1.5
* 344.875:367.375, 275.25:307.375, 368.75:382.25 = -4.0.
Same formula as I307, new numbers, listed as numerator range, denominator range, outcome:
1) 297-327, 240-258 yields 0.67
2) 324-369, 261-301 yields 1.19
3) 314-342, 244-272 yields 0.93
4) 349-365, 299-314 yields 1.93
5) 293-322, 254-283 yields 0.61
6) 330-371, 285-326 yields 1.50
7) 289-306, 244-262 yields 0.50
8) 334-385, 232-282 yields 0.97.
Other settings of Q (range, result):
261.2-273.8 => 6.44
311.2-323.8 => 5.38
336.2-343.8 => 6.22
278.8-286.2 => 5.95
